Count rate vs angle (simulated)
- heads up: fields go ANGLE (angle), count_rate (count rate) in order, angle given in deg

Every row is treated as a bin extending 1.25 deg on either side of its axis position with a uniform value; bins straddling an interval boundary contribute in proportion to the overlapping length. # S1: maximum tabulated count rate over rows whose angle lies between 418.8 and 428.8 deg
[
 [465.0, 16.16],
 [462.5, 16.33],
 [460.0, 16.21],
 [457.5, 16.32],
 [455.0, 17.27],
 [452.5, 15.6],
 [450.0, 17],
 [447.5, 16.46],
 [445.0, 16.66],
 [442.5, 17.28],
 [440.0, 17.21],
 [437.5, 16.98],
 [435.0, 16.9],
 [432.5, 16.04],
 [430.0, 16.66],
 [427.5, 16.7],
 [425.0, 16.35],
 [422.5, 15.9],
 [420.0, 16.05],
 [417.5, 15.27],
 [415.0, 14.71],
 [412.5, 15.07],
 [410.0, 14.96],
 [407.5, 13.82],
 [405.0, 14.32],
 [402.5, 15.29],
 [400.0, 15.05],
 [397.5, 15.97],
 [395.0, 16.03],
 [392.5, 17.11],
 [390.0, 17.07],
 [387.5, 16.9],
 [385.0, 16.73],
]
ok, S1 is 16.7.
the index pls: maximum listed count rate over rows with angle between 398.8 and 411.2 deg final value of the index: 15.29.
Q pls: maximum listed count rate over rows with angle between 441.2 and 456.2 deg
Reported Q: 17.28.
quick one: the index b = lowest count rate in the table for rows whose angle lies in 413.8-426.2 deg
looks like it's 14.71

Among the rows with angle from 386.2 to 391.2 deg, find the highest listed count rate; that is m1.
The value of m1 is 17.07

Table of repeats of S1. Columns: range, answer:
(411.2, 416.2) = 15.07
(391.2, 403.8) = 17.11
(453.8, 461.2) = 17.27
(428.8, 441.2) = 17.21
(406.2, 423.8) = 16.05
